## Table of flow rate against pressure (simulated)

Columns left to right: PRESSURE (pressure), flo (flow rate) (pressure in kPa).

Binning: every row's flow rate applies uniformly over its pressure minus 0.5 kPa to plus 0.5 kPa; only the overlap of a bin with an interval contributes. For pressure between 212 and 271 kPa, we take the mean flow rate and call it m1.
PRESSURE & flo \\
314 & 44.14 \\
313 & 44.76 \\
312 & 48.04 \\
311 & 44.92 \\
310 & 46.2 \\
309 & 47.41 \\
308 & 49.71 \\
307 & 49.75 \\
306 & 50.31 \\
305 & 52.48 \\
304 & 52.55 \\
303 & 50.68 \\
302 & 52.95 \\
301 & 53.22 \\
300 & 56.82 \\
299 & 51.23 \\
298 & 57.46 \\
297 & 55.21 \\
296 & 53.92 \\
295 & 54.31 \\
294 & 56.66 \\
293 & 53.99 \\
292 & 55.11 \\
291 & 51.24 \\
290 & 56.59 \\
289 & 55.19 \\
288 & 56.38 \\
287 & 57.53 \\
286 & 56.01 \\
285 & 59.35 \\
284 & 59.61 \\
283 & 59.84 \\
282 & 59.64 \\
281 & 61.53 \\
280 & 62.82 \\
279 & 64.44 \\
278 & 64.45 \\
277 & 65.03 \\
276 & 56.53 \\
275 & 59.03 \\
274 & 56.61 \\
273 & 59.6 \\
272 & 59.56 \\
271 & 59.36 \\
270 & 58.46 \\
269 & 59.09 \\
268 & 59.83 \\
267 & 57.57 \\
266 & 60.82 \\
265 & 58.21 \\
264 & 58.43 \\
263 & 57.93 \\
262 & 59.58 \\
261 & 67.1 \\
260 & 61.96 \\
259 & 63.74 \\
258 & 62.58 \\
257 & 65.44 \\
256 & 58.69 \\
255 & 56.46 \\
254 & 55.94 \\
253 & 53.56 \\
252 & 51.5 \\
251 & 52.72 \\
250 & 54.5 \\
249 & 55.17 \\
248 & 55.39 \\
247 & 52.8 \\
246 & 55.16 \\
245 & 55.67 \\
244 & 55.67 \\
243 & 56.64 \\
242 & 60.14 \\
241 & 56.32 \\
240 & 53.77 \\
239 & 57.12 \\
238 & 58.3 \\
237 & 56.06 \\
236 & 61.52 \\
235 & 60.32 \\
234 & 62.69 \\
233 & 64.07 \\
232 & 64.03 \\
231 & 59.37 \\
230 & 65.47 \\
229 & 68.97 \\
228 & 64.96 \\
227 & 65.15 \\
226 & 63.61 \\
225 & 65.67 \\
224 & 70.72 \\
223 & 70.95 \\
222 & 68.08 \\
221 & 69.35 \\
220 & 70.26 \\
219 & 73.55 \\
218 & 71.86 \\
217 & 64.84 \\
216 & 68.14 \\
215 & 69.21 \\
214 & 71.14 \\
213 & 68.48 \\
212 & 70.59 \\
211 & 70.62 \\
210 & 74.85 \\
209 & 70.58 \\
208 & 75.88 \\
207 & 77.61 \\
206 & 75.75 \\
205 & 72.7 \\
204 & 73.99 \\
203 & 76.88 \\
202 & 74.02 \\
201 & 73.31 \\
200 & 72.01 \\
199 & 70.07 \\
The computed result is 61.5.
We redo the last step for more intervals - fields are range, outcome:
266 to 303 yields 57.6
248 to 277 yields 58.6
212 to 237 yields 66.6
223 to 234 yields 65.3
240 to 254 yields 55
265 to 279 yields 59.8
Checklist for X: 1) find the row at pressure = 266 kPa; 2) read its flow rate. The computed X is 60.82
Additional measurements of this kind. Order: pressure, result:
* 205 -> 72.7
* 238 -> 58.3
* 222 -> 68.08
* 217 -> 64.84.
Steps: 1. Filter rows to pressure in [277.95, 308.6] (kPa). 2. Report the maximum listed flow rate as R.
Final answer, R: 64.45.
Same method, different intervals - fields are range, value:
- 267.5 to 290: 65.03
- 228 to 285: 68.97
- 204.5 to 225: 77.61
